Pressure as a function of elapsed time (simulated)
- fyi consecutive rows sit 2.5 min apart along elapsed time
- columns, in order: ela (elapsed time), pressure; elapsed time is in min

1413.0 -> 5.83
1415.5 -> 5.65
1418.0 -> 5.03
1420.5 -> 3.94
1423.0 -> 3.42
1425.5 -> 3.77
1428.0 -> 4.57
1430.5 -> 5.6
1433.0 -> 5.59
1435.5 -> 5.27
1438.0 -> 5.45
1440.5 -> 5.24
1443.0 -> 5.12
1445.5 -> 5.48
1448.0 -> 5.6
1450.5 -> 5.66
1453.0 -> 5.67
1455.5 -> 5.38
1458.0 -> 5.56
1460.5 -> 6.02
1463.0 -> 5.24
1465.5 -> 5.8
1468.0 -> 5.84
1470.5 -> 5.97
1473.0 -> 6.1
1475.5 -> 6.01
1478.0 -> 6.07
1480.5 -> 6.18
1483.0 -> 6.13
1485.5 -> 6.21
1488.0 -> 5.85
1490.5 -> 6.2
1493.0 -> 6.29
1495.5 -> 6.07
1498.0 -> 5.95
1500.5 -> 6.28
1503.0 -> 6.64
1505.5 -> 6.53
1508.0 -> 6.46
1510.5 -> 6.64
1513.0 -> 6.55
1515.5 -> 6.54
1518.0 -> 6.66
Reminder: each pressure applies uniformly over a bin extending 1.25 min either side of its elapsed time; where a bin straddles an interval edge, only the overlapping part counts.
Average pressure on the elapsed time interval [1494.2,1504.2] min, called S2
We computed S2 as 6.23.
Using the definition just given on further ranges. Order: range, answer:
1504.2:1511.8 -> 6.54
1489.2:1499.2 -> 6.13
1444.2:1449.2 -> 5.54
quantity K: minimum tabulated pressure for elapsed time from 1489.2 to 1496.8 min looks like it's 6.07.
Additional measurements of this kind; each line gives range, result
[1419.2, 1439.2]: 3.42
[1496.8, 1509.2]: 5.95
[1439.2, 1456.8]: 5.12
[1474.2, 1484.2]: 6.01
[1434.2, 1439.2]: 5.27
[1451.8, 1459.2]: 5.38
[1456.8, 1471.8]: 5.24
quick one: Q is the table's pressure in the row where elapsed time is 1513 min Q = 6.55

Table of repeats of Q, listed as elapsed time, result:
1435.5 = 5.27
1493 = 6.29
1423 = 3.42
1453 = 5.67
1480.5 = 6.18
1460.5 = 6.02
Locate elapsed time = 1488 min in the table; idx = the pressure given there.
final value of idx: 5.85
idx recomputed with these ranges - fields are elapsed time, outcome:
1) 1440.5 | 5.24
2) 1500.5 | 6.28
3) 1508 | 6.46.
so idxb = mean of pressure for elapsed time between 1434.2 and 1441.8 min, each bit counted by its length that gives 5.32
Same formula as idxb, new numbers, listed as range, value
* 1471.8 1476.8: 6.05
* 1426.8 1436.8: 5.26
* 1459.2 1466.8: 5.69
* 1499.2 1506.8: 6.48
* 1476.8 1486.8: 6.15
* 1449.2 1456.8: 5.57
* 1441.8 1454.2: 5.51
